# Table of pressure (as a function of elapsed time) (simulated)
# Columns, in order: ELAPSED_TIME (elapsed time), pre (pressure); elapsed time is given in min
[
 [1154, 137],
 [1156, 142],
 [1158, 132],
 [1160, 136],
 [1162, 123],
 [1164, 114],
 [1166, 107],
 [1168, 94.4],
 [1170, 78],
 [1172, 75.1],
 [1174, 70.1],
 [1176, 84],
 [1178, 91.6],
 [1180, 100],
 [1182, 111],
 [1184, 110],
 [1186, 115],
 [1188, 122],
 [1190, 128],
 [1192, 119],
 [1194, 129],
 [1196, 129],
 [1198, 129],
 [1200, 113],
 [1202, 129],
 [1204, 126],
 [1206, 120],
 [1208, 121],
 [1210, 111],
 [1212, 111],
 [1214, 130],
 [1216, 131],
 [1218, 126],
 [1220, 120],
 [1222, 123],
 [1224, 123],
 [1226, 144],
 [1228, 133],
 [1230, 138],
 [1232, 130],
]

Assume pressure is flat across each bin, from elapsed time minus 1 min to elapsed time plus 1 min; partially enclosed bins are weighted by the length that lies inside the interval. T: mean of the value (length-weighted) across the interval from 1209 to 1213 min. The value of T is 111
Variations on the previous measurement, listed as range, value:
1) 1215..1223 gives 125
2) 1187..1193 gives 123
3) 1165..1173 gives 88.6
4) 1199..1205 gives 123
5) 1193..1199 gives 129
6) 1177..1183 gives 101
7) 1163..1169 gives 105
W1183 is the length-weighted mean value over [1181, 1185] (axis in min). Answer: 110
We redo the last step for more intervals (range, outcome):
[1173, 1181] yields 86.4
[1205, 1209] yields 120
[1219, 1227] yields 128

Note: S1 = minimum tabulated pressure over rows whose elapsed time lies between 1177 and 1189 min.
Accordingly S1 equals 91.6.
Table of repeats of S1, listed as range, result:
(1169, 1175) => 70.1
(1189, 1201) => 113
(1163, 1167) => 107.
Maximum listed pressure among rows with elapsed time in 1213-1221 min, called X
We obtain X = 131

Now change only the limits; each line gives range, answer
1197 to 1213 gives 129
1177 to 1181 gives 100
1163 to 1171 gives 114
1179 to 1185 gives 111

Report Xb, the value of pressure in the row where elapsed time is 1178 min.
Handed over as 91.6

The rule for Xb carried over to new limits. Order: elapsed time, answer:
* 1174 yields 70.1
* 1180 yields 100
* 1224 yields 123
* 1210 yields 111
